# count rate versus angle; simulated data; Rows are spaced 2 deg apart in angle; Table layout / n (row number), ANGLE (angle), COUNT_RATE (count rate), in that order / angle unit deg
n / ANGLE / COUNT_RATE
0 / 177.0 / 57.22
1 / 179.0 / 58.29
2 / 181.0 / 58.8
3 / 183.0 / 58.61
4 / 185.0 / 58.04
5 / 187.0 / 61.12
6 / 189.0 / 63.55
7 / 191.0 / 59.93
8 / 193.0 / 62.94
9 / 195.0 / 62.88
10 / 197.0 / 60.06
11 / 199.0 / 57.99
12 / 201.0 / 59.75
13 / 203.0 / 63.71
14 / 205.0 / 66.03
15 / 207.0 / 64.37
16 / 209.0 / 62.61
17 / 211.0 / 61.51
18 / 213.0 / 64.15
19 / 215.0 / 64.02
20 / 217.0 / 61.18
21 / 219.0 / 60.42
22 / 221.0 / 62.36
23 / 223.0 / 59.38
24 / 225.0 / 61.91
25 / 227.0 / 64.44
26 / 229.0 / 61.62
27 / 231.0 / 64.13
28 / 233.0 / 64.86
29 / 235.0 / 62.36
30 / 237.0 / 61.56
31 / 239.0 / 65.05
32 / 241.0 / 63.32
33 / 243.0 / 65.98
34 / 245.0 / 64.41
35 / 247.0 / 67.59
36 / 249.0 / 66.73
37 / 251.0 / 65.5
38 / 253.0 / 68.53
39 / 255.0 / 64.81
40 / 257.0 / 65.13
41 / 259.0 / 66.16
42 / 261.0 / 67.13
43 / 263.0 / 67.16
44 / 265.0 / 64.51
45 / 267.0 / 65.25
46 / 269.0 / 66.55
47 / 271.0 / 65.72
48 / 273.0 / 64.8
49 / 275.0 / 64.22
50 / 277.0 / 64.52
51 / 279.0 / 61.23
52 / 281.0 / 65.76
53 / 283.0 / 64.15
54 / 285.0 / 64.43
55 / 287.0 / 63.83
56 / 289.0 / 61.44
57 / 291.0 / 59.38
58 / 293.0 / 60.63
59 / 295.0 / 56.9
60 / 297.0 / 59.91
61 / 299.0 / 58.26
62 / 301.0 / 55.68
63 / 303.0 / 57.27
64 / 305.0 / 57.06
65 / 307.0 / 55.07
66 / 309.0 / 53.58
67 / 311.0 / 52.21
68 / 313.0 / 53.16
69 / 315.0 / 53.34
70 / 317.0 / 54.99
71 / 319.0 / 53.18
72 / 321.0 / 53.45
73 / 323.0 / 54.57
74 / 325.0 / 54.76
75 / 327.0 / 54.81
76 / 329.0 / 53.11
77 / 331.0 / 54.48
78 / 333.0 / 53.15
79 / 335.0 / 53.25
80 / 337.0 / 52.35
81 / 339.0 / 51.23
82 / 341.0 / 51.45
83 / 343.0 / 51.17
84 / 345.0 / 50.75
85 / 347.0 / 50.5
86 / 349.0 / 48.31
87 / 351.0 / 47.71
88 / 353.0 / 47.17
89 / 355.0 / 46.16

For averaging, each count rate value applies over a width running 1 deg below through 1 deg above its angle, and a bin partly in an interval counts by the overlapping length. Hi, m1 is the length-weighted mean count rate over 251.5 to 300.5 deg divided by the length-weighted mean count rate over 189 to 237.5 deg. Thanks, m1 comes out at 1.02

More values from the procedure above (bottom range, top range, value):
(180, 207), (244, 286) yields 1.07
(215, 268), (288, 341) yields 0.86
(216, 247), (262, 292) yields 1.02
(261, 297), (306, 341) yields 0.84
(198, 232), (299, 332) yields 0.87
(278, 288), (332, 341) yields 0.82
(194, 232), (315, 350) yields 0.85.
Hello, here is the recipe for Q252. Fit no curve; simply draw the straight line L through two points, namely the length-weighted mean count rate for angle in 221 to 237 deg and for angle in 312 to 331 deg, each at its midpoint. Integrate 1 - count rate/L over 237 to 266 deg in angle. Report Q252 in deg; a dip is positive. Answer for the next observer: -2.51 deg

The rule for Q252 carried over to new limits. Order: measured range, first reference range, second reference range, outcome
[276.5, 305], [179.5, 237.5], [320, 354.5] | -2.72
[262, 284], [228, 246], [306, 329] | -2.07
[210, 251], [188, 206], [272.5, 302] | -1.08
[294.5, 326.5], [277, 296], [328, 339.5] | 1.28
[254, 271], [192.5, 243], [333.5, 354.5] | -2.22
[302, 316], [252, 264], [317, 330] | 0.57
